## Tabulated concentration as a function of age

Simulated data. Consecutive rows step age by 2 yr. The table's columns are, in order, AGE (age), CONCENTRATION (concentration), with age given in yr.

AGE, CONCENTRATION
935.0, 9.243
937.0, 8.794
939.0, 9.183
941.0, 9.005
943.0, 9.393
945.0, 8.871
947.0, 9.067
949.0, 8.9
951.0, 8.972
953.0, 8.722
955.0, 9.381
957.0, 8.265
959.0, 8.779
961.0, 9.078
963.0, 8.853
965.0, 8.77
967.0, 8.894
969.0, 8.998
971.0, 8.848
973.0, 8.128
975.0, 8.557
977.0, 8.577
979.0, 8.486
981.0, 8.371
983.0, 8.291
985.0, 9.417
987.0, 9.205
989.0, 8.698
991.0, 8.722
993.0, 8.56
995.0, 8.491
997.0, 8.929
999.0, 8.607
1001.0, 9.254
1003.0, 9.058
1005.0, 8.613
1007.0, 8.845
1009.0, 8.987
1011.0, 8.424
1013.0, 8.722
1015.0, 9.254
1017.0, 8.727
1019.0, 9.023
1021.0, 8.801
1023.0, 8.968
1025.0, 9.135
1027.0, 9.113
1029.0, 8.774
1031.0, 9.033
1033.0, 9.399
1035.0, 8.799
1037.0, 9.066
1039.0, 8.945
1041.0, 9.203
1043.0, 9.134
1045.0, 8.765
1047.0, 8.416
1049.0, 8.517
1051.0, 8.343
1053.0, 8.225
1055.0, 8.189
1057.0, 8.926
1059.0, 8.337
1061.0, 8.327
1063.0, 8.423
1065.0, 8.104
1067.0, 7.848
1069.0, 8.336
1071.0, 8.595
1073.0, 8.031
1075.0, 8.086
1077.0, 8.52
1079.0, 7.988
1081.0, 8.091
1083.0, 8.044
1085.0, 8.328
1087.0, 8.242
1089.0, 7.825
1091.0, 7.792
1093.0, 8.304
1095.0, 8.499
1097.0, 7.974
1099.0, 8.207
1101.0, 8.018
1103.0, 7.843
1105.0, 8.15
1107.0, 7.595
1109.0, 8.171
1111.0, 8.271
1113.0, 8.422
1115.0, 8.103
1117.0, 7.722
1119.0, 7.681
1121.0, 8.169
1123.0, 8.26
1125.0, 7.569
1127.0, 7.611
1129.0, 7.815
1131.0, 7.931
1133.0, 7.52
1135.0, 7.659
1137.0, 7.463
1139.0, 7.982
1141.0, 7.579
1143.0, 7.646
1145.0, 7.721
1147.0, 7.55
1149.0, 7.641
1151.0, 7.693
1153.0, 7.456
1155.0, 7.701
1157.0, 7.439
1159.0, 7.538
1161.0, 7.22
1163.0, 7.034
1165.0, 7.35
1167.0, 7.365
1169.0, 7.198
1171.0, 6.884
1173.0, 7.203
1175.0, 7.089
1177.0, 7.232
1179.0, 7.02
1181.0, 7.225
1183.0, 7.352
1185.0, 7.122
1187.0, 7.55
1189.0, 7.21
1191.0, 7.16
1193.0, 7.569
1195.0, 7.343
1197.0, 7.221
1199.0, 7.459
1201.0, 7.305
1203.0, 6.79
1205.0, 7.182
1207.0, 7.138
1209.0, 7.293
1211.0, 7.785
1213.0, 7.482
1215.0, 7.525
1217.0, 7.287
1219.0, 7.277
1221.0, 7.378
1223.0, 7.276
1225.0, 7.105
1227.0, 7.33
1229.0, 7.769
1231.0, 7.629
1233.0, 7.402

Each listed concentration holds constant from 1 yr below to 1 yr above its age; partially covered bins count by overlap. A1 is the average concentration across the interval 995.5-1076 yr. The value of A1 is 8.71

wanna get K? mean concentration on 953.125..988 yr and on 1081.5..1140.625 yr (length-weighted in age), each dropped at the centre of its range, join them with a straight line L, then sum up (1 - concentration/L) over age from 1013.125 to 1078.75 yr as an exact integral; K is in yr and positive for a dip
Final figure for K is -2.5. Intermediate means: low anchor 8.76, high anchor 7.97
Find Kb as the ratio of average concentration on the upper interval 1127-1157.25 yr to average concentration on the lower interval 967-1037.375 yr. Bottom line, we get 0.87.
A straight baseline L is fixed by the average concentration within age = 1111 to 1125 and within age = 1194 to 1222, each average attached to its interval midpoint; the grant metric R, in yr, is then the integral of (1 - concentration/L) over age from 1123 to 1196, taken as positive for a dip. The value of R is 2.5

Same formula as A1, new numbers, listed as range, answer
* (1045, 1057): 8.42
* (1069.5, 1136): 8.03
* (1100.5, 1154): 7.82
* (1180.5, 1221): 7.32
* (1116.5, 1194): 7.49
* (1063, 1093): 8.15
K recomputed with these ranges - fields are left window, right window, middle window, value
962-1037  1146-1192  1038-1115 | -1.4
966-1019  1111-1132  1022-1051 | -1.5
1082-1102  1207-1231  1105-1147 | 0.5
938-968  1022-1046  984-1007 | 0.3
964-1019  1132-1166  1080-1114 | -0.7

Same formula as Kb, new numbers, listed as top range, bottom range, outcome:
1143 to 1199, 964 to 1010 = 0.84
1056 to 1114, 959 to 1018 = 0.93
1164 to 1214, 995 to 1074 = 0.83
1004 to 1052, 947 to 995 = 1.01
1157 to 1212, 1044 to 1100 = 0.88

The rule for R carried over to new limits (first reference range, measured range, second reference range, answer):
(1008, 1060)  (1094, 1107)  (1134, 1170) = 0.0 yr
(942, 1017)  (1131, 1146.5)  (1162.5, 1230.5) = 0.0 yr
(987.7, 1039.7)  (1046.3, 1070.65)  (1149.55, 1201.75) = 0.3 yr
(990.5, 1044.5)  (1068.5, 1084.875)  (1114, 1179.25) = 0.1 yr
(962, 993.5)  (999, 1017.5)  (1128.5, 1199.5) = -0.8 yr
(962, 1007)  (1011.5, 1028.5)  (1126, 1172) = -0.9 yr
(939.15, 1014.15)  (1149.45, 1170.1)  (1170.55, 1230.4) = 0.4 yr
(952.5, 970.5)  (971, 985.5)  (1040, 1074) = 0.4 yr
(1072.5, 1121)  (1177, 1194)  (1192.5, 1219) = 0.4 yr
